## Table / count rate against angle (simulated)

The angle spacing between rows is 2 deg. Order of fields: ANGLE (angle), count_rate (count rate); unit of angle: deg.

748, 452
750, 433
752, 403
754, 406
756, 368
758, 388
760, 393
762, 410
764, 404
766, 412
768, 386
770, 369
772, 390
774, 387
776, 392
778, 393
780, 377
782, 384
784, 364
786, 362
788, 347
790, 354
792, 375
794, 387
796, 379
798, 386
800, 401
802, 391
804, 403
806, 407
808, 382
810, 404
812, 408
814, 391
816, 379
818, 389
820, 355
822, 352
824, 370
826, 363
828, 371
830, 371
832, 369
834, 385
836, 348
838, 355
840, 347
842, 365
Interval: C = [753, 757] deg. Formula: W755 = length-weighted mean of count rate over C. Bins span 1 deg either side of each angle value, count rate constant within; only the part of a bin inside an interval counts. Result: 387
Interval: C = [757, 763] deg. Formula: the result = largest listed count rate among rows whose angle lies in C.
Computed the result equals 410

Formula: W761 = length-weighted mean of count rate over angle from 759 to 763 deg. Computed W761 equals 402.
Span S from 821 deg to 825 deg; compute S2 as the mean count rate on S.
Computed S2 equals 361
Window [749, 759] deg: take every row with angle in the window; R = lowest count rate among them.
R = 368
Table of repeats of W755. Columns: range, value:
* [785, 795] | 365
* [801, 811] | 397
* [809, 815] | 401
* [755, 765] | 393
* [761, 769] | 403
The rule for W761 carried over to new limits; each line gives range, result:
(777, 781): 385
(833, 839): 363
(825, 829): 367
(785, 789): 354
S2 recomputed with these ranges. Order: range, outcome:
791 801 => 386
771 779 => 390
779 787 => 372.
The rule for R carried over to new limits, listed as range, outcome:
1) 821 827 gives 352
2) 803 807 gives 403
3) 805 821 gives 355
